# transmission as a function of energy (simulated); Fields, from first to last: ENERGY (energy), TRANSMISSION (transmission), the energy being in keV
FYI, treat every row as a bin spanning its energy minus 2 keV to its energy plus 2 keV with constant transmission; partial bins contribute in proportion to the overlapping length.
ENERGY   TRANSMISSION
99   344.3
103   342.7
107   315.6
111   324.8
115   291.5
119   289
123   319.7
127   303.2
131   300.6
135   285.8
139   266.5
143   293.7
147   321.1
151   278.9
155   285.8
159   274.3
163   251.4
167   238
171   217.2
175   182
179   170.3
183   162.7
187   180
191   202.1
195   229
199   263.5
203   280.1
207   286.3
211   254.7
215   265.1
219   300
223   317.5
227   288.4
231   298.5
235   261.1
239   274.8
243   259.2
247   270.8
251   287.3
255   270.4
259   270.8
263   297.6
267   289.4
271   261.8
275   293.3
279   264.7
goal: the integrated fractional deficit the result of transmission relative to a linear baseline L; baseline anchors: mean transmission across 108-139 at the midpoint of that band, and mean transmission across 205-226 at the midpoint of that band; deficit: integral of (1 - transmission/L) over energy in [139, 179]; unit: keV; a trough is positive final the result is 5.2 keV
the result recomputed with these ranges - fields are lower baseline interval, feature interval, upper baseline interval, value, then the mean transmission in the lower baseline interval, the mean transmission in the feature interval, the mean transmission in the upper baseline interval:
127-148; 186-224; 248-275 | 3.7 keV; 293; 258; 280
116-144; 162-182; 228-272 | 5.6 keV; 294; 207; 277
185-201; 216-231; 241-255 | -3.1 keV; 219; 299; 272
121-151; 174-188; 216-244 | 5.7 keV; 297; 173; 286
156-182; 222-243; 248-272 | -1.7 keV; 222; 284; 280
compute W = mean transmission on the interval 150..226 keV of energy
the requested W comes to 244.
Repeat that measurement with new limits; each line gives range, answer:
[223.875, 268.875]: 280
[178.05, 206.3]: 217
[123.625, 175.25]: 273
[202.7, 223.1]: 281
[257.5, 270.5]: 284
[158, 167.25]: 256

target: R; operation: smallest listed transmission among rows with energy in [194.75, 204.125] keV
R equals 229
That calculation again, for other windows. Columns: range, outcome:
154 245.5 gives 162.7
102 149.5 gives 266.5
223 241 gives 261.1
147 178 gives 182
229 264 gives 259.2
